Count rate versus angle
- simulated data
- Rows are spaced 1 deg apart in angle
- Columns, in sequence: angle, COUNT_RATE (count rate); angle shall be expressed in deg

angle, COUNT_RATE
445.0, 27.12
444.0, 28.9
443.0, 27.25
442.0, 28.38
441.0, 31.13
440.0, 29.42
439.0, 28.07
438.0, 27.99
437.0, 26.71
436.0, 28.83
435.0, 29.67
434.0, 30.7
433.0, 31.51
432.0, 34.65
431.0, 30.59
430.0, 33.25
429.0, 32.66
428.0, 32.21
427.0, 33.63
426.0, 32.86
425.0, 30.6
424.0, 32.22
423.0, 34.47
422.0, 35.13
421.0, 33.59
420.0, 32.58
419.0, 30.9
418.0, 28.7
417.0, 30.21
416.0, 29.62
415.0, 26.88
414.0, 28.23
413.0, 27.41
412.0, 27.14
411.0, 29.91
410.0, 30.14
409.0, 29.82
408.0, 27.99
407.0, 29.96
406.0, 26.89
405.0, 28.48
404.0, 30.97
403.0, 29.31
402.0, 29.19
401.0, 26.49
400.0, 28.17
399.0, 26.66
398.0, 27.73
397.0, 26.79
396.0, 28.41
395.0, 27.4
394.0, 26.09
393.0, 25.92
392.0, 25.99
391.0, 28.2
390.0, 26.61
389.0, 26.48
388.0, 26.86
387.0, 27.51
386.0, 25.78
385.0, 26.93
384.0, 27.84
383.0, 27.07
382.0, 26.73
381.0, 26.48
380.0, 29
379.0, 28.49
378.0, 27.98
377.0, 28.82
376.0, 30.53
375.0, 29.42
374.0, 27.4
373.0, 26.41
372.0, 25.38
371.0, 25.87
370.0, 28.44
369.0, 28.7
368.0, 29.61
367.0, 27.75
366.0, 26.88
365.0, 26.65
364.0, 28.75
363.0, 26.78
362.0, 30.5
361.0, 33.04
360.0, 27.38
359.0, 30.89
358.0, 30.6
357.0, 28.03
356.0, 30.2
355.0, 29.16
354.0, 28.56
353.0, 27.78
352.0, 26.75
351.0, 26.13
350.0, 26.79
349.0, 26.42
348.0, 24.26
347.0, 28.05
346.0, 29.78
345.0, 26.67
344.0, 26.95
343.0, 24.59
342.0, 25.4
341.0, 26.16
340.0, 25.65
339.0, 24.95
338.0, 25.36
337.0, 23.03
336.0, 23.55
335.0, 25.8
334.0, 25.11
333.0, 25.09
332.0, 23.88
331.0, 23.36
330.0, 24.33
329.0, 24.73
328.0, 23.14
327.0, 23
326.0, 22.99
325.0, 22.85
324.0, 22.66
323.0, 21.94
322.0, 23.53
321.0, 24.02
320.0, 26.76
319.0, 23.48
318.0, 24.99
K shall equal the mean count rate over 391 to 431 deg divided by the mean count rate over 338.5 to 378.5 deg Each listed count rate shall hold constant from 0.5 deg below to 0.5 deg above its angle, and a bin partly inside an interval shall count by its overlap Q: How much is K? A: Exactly 1.07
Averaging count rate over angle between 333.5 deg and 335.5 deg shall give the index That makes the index 25.5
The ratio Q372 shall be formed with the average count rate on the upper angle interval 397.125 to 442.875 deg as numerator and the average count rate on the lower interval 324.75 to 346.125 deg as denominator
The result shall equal 1.21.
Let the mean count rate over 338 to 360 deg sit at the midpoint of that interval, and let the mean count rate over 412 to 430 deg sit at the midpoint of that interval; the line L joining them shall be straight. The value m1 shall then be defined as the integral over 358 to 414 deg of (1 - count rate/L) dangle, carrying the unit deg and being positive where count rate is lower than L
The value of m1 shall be 2.5 deg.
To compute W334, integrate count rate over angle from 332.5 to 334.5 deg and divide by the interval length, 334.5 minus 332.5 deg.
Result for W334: 25.1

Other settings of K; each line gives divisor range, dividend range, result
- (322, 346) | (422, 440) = 1.28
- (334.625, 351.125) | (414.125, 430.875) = 1.23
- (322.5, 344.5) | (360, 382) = 1.16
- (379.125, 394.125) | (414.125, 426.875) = 1.17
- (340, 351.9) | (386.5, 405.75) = 1.04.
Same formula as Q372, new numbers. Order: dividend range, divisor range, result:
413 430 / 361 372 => 1.12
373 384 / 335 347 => 1.09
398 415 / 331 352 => 1.11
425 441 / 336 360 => 1.14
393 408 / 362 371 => 1.00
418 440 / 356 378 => 1.10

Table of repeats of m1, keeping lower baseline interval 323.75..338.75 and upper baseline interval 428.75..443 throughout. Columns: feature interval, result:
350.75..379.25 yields -2.7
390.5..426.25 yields -0.8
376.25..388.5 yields -0.3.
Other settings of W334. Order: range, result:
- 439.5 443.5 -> 29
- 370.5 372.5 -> 25.6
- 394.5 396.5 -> 27.9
